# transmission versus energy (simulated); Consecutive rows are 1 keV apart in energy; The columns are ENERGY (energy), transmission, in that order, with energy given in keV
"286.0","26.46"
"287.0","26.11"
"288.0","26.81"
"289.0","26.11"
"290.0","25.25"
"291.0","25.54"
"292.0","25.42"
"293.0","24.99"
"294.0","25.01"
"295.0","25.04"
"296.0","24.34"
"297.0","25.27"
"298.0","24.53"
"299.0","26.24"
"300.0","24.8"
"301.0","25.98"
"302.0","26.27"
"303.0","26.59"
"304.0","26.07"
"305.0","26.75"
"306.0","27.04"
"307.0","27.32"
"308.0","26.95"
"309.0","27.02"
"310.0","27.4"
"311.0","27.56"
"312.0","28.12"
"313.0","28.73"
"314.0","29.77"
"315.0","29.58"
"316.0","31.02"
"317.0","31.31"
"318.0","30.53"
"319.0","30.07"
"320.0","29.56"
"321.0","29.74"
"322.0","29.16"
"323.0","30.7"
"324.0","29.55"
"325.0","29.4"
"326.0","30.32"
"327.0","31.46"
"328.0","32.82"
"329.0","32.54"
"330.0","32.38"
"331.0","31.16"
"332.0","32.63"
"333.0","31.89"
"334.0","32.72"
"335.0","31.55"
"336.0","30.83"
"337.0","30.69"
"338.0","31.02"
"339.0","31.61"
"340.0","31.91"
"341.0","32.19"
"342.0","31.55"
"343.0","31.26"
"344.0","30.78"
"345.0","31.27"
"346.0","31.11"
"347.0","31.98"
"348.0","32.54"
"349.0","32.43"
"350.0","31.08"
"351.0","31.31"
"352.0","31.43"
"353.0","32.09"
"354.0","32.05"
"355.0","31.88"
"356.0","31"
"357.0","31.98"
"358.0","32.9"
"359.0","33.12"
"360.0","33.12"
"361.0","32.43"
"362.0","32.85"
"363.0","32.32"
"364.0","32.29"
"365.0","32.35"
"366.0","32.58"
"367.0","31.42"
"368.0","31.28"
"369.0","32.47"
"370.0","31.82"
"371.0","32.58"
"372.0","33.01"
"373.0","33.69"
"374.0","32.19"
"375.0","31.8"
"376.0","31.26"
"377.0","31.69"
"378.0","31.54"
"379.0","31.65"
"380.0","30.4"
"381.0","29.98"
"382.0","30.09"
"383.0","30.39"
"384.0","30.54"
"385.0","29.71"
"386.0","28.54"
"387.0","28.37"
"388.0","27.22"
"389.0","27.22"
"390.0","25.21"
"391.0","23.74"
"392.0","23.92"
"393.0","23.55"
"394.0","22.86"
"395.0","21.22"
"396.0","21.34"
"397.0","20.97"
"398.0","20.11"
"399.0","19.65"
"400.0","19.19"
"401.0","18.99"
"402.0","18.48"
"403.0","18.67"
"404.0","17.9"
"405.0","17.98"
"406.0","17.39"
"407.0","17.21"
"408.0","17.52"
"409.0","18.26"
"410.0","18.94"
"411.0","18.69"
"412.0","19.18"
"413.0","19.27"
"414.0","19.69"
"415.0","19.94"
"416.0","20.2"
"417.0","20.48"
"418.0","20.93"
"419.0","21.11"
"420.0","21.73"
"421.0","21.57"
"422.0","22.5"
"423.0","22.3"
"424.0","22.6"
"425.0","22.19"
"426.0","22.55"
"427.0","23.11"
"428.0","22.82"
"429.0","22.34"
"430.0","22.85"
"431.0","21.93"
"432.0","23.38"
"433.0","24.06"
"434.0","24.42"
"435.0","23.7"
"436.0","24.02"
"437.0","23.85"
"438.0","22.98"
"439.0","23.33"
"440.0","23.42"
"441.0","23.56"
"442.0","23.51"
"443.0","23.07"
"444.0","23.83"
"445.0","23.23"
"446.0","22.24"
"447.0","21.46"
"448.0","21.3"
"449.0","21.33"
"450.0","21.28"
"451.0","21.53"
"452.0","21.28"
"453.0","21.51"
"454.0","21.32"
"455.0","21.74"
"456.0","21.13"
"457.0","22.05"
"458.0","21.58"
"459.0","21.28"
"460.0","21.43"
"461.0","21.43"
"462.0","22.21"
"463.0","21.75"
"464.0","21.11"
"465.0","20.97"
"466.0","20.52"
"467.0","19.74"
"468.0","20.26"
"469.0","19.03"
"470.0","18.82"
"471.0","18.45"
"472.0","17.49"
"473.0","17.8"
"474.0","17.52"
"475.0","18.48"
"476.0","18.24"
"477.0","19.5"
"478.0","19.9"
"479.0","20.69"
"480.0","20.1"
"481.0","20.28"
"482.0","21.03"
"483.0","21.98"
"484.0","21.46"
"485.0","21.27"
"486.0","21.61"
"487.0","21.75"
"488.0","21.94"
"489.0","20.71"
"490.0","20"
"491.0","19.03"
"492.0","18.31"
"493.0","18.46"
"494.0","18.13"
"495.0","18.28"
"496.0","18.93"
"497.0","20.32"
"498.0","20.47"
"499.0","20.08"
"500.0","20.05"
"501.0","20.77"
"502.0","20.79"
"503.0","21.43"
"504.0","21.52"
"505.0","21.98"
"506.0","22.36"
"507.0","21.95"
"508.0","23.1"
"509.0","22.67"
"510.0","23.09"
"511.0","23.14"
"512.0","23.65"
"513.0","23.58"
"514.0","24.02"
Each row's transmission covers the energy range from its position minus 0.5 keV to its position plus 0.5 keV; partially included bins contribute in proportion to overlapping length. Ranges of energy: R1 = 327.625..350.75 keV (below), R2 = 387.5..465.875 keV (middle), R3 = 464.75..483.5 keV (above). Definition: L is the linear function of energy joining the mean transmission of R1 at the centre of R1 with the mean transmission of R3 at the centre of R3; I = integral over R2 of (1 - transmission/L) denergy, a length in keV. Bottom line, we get 6.6 keV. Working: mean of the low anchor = 31.7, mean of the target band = 21.6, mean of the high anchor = 19.5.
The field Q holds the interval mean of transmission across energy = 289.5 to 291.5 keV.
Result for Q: 25.4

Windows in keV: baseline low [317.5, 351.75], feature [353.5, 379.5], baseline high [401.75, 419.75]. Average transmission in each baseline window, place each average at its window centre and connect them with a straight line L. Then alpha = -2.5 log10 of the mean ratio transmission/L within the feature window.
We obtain -0.229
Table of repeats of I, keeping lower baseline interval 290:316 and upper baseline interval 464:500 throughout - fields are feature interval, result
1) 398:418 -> 3.25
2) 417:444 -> -1.36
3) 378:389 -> -2.88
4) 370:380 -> -3.45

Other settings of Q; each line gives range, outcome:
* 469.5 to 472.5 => 18.3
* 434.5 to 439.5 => 23.6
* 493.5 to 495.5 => 18.2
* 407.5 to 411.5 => 18.4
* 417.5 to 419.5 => 21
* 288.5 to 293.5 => 25.5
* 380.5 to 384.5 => 30.3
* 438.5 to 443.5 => 23.4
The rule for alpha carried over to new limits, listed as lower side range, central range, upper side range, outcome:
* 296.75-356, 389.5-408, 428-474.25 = 0.23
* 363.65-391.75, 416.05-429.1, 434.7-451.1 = 0.15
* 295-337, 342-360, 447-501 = -0.18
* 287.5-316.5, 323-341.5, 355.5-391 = -0.11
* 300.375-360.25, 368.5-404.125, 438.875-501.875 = -0.01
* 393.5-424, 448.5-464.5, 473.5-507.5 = -0.07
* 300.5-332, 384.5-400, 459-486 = 0.03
